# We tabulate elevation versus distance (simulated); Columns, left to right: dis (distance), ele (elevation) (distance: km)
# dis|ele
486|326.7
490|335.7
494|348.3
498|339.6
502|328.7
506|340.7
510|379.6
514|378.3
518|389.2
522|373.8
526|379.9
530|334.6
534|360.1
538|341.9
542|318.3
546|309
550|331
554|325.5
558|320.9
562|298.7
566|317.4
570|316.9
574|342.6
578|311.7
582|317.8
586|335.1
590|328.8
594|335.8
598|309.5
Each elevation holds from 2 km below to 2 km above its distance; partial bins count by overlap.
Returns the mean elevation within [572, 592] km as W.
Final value 327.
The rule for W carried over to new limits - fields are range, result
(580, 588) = 326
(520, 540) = 358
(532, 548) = 332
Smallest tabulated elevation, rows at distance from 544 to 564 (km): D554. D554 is 298.7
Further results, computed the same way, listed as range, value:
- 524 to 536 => 334.6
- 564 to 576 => 316.9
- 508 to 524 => 373.8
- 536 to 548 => 309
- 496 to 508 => 328.7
